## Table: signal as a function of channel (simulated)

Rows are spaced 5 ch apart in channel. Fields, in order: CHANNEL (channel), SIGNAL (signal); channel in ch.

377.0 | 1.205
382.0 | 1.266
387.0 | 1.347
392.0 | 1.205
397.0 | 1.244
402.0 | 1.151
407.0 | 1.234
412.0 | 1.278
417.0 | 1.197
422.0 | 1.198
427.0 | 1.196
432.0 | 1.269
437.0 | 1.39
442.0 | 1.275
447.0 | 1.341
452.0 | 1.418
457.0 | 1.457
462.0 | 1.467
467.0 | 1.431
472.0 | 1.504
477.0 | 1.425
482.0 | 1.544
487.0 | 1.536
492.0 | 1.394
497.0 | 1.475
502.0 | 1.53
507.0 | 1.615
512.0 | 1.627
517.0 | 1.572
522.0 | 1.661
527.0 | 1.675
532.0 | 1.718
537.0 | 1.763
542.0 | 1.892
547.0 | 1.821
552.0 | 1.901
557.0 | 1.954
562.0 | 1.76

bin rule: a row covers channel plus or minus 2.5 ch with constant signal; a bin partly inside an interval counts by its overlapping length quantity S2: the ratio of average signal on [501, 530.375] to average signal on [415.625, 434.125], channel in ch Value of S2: 1.33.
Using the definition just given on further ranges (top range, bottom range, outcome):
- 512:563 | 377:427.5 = 1.43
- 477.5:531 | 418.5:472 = 1.16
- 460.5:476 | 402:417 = 1.19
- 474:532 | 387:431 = 1.27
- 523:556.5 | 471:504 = 1.21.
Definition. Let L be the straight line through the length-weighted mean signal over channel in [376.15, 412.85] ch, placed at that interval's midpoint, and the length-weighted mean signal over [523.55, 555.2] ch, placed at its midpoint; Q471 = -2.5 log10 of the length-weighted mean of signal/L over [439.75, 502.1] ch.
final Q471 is 0.07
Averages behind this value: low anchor 1.24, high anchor 1.79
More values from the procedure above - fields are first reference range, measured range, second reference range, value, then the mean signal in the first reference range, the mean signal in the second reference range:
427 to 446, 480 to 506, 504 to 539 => 0.03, 1.3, 1.66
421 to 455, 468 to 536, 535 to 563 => 0.04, 1.3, 1.85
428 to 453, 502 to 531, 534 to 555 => 0.05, 1.33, 1.84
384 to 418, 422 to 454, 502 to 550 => 0.06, 1.24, 1.7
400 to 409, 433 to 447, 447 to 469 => 0.02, 1.19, 1.43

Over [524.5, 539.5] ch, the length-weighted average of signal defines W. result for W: 1.72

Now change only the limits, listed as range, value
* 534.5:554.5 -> 1.84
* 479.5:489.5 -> 1.54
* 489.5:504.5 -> 1.47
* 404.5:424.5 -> 1.23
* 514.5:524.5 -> 1.62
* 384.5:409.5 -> 1.24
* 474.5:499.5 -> 1.47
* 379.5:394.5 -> 1.27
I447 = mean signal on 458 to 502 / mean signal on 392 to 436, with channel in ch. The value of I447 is 1.20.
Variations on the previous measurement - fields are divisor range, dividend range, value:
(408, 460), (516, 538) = 1.29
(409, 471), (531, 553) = 1.37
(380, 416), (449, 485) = 1.18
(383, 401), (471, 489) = 1.20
